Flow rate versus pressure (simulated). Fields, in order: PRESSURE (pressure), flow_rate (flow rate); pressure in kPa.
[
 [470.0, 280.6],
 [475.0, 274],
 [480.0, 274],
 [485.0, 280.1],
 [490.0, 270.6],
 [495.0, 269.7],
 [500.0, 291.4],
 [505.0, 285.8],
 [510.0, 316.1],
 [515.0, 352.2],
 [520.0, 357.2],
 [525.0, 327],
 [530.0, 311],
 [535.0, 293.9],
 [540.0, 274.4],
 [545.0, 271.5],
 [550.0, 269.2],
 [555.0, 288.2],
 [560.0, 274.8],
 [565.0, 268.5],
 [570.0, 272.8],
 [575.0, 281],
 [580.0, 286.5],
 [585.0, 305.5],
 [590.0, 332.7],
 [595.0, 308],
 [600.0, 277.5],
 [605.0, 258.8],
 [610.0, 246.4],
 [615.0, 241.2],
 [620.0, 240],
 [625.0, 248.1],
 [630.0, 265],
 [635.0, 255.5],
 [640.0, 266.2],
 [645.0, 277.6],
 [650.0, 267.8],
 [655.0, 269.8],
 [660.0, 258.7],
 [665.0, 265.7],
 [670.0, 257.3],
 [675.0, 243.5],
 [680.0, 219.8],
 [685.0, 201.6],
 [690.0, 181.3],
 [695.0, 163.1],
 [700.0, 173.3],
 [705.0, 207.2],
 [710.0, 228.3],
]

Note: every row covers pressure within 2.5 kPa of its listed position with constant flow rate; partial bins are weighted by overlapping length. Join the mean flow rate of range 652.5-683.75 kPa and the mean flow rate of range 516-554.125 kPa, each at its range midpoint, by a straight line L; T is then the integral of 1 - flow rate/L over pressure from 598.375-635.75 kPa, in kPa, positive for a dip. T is 2.3 kPa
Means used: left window 302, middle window 253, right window 250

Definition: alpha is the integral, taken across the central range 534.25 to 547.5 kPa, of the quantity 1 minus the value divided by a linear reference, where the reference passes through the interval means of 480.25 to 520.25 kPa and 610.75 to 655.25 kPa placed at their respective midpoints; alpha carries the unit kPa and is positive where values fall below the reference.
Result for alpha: 0.4 kPa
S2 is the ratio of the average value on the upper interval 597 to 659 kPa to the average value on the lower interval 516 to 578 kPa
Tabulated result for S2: 0.9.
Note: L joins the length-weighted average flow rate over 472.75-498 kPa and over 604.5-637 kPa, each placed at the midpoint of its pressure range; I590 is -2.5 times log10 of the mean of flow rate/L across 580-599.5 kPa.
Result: -0.20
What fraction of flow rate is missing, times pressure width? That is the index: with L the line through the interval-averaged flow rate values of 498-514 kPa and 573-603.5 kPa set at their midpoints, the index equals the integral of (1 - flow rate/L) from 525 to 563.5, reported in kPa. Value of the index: 1.9 kPa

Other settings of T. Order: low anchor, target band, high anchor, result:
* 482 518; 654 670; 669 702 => -3.5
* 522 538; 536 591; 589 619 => 1.9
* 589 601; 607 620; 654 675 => 2.2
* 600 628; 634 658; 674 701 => -4.4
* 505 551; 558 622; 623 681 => 1.6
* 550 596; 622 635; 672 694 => -0.4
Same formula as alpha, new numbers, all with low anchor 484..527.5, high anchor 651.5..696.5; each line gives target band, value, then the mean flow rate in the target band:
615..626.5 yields 0.5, 243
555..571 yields 0.4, 274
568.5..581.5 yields -0.2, 280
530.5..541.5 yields 0.1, 290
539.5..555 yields 0.7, 274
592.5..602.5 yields -1.0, 293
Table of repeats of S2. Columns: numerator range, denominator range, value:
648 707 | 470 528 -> 0.75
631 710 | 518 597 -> 0.80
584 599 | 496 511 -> 1.07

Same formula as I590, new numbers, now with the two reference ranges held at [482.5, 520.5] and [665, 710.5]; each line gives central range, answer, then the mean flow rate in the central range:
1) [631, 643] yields -0.12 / 262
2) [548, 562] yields -0.01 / 278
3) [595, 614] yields -0.06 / 266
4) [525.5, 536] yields -0.08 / 308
